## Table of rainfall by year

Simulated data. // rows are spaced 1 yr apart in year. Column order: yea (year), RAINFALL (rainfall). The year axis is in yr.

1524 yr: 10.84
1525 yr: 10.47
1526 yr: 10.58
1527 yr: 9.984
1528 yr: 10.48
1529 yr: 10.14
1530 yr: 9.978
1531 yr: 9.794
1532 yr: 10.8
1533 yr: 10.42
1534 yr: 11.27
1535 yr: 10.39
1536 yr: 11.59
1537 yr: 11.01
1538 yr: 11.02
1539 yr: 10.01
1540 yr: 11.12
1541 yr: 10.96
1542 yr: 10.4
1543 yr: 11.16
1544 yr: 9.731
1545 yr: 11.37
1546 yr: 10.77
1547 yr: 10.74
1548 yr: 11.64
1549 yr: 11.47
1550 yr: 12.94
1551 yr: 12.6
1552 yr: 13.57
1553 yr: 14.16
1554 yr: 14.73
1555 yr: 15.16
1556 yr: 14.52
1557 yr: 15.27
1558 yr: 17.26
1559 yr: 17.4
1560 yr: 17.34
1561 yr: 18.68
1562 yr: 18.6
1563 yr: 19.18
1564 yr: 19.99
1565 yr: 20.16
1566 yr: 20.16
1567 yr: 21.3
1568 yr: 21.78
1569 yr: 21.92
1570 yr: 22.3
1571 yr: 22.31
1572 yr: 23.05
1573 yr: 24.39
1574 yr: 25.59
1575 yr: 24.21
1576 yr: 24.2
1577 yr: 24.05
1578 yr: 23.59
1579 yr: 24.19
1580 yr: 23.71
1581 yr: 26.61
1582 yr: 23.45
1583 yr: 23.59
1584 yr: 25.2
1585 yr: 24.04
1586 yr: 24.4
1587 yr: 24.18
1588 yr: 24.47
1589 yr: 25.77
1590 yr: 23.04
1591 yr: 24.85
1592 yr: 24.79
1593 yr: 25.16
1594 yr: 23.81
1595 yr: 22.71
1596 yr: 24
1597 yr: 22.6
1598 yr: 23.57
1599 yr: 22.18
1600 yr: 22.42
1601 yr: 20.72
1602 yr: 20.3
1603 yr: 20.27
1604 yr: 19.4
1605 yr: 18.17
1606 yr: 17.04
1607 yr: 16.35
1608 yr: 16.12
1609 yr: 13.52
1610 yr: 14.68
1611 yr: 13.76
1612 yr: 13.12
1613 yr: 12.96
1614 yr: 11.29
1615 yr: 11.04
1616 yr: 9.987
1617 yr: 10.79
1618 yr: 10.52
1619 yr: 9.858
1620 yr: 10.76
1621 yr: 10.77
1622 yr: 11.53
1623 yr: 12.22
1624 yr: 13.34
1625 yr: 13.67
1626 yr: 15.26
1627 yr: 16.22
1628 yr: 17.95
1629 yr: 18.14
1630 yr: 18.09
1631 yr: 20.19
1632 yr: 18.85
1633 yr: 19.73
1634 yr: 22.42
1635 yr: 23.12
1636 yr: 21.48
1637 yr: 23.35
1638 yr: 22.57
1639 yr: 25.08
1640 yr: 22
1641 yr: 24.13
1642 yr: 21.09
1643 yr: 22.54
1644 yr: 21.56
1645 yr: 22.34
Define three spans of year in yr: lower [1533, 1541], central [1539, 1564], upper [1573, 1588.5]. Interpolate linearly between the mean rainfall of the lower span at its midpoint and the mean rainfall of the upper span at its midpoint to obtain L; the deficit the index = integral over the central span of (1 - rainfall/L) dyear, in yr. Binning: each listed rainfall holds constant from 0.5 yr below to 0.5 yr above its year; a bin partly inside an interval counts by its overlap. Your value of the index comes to 2.7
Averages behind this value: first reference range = 10.9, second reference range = 24.4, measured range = 13.8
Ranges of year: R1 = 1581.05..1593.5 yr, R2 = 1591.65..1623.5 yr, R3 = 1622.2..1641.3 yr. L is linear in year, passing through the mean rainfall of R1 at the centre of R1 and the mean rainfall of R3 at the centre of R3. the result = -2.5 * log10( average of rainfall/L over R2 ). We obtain 0.315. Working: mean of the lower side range 24.5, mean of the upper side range 19.2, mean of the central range 16.7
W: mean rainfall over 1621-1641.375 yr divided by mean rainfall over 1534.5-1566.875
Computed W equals 1.34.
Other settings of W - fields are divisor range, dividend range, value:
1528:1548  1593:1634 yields 1.56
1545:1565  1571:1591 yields 1.61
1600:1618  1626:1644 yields 1.36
